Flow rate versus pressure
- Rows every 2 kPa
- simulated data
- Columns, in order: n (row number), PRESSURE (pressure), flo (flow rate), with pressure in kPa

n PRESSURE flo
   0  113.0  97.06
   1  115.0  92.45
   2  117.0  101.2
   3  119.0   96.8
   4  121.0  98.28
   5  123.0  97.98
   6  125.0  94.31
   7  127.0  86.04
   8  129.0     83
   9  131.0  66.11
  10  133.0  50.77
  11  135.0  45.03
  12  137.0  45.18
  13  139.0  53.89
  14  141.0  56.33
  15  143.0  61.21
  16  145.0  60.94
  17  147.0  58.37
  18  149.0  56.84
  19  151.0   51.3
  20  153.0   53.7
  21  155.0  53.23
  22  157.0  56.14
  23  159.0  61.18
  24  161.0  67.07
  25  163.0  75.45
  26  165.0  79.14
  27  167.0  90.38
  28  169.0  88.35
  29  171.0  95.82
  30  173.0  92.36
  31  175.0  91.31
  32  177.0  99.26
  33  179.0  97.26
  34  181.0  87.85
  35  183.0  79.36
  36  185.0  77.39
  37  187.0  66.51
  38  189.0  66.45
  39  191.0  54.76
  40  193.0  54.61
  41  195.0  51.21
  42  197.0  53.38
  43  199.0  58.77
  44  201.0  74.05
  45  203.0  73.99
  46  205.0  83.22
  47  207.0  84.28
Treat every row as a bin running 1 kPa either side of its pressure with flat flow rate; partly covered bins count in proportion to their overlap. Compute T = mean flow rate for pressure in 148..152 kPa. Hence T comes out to 54.1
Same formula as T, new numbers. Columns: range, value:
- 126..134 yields 71.5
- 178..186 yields 85.5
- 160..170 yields 80.1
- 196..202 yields 62.1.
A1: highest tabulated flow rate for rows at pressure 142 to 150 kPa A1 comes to 61.21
